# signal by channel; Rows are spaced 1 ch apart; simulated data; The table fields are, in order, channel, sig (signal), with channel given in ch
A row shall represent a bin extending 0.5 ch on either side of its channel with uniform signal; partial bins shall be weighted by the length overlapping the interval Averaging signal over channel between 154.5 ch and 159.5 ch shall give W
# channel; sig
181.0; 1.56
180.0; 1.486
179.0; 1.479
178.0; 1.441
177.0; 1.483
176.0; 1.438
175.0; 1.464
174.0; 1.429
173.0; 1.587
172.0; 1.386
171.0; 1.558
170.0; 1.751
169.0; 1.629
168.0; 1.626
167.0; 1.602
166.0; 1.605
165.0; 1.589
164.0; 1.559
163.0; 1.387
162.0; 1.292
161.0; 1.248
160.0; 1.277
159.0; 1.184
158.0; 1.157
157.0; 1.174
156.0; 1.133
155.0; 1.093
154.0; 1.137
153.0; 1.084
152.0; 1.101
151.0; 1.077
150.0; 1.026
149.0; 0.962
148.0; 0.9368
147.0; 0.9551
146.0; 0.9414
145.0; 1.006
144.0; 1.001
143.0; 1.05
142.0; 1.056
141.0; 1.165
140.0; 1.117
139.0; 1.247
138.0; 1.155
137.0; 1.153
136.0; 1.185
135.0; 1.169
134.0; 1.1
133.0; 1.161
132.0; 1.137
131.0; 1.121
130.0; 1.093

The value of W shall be 1.15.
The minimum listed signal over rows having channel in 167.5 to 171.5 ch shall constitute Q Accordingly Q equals 1.558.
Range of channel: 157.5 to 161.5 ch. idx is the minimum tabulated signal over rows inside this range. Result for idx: 1.157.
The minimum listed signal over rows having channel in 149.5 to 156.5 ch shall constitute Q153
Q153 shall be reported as 1.026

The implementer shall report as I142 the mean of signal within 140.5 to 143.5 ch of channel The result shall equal 1.09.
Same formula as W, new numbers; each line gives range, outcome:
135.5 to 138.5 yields 1.16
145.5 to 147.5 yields 0.948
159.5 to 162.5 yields 1.27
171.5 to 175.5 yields 1.47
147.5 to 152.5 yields 1.02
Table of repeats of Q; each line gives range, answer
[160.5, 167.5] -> 1.248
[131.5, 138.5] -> 1.1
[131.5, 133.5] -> 1.137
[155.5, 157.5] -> 1.133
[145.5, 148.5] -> 0.9368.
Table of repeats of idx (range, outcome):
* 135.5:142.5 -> 1.056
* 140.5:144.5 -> 1.001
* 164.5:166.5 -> 1.589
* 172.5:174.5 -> 1.429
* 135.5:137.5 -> 1.153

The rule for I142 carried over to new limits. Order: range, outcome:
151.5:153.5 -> 1.09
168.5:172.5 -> 1.58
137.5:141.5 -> 1.17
